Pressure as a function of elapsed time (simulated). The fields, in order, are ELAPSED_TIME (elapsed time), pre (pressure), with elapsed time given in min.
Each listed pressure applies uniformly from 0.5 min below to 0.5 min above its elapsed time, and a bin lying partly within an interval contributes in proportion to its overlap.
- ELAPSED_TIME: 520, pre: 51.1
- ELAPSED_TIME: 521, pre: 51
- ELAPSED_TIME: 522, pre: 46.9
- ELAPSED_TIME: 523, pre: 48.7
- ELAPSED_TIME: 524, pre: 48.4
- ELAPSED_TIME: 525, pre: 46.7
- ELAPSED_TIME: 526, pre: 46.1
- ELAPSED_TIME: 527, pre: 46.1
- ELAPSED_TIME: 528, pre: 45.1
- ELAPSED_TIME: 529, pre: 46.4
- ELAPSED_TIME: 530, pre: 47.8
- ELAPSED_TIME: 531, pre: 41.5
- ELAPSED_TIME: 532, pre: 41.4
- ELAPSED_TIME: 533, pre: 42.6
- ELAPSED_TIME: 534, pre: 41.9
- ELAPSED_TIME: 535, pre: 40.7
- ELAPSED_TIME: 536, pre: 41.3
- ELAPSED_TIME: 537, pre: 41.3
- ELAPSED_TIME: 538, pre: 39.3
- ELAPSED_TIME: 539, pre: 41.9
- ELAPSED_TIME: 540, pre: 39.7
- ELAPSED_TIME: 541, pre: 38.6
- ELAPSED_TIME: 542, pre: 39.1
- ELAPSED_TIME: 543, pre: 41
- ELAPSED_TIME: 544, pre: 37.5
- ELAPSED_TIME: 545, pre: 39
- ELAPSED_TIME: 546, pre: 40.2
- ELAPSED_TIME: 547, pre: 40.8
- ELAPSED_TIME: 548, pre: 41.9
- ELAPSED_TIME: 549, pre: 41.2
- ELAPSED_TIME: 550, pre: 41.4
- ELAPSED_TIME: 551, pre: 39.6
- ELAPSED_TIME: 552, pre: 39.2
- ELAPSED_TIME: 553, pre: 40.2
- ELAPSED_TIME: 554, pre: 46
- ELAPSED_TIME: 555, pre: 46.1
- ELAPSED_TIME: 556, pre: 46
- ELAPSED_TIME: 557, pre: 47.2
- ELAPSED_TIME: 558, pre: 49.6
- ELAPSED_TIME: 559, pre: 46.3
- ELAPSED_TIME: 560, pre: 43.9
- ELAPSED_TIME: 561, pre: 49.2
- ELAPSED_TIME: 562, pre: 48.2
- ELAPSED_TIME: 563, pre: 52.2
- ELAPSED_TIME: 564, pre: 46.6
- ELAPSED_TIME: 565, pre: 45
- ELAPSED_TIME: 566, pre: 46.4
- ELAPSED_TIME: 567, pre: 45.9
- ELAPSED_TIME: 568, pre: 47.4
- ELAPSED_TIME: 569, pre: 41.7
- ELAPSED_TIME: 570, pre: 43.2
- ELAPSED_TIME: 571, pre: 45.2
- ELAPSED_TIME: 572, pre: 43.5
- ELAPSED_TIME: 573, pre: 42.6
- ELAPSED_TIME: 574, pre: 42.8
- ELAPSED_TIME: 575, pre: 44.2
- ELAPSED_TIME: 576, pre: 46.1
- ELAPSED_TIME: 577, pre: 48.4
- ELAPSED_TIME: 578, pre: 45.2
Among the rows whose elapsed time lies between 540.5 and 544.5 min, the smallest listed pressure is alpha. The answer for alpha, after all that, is 37.5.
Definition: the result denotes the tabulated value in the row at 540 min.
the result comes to 39.7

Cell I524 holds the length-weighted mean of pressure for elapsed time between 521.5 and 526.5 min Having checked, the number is 47.4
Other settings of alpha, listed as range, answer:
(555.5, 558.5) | 46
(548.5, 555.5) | 39.2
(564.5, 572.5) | 41.7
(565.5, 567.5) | 45.9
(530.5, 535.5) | 40.7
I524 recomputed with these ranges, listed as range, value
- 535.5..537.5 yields 41.3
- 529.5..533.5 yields 43.3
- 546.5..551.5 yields 41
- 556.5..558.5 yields 48.4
